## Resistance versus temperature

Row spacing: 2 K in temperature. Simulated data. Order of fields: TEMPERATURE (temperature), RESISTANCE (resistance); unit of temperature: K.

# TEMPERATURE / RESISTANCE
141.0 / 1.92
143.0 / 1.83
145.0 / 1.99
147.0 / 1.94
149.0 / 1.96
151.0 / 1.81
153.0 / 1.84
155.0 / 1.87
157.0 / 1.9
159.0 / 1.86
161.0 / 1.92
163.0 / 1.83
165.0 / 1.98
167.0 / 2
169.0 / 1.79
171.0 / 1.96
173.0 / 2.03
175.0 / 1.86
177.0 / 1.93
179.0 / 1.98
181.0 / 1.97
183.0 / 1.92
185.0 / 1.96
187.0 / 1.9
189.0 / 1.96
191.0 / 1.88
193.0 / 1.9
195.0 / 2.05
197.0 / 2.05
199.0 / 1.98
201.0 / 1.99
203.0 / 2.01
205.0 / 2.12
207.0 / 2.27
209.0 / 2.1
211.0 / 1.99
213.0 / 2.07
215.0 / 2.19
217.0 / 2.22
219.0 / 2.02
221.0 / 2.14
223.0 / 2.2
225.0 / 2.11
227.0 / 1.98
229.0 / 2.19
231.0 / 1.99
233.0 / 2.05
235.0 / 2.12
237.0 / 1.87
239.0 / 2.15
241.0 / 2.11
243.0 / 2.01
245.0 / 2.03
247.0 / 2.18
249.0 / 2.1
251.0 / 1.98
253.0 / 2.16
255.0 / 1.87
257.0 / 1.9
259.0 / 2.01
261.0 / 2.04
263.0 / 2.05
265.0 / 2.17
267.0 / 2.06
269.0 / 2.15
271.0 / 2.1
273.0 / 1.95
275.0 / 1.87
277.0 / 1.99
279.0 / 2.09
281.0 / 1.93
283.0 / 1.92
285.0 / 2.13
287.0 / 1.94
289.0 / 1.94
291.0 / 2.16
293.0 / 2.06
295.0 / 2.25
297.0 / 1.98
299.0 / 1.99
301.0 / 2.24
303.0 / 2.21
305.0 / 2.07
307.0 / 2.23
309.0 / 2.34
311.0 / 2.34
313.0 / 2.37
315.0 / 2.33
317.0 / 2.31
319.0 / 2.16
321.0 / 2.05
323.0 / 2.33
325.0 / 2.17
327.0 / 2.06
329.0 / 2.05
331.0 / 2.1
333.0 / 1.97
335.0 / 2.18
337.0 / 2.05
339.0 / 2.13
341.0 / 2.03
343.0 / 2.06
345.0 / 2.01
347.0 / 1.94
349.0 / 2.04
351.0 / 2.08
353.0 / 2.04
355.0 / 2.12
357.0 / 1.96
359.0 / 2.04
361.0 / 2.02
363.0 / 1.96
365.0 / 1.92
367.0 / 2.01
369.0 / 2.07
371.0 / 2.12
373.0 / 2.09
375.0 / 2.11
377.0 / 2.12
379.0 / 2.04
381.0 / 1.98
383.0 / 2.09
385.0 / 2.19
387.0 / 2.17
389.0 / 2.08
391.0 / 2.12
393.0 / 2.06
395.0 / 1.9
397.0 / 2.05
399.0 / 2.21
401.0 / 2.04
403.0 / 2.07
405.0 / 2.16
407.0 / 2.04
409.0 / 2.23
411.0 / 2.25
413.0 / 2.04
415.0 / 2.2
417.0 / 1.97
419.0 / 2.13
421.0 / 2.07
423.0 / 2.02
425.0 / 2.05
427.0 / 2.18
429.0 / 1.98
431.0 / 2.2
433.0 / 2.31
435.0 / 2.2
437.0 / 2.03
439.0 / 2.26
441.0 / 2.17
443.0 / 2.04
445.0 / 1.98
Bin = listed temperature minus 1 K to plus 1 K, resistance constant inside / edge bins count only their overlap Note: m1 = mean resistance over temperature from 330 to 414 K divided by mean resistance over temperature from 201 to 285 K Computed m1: 1.00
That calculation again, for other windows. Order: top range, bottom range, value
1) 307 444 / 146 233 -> 1.06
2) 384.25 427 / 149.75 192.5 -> 1.10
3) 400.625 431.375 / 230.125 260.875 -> 1.03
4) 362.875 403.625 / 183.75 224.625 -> 1.01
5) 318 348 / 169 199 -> 1.07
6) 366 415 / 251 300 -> 1.03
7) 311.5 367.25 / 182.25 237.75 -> 1.02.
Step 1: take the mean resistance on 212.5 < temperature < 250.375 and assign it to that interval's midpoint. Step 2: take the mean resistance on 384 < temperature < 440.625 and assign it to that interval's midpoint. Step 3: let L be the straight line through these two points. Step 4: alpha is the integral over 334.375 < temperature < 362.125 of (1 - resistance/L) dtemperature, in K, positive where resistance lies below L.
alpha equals 0.8 K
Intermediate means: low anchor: 2.09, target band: 2.05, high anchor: 2.12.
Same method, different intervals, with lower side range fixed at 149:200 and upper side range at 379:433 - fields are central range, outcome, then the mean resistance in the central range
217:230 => -1.0 K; 2.12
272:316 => -2.0 K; 2.11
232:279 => -1.3 K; 2.04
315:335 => -1.1 K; 2.15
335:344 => -0.1 K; 2.08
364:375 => 0.1 K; 2.05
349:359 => 0.1 K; 2.05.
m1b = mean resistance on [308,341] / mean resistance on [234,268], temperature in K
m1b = 1.06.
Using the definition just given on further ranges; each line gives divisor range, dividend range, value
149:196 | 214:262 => 1.08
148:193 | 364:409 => 1.09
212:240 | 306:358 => 1.02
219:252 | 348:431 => 1.00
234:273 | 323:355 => 1.01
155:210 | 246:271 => 1.05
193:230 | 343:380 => 0.98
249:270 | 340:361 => 0.99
